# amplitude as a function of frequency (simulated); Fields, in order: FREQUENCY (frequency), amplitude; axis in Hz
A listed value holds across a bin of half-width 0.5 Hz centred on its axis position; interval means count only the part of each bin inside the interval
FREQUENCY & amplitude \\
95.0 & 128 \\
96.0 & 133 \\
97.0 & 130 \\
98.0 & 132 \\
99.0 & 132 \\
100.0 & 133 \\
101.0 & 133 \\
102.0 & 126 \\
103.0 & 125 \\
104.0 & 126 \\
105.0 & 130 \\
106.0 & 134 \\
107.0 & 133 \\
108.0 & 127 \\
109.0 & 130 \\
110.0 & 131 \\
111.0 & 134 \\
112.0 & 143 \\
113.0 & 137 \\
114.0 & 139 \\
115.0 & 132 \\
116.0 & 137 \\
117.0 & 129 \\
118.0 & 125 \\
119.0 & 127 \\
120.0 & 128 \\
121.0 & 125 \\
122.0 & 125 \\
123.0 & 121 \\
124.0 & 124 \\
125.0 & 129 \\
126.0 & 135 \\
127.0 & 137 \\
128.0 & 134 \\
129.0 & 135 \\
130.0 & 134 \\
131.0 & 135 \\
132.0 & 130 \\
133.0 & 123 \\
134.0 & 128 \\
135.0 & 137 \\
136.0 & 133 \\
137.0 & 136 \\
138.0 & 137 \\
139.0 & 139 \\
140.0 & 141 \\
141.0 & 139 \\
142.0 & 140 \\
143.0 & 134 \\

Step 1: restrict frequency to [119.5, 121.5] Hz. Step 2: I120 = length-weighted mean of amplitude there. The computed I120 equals 126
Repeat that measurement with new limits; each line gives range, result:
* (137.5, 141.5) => 139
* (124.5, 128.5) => 134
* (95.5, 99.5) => 132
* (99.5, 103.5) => 129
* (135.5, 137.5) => 134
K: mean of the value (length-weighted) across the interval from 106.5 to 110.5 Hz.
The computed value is 130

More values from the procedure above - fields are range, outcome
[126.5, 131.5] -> 135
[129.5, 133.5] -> 130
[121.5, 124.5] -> 123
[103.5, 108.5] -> 130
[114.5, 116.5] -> 134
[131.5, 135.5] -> 130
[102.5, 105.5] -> 127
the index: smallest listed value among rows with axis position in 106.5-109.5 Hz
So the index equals 127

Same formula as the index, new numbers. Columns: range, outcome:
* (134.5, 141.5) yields 133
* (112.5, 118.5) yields 125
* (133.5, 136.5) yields 128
